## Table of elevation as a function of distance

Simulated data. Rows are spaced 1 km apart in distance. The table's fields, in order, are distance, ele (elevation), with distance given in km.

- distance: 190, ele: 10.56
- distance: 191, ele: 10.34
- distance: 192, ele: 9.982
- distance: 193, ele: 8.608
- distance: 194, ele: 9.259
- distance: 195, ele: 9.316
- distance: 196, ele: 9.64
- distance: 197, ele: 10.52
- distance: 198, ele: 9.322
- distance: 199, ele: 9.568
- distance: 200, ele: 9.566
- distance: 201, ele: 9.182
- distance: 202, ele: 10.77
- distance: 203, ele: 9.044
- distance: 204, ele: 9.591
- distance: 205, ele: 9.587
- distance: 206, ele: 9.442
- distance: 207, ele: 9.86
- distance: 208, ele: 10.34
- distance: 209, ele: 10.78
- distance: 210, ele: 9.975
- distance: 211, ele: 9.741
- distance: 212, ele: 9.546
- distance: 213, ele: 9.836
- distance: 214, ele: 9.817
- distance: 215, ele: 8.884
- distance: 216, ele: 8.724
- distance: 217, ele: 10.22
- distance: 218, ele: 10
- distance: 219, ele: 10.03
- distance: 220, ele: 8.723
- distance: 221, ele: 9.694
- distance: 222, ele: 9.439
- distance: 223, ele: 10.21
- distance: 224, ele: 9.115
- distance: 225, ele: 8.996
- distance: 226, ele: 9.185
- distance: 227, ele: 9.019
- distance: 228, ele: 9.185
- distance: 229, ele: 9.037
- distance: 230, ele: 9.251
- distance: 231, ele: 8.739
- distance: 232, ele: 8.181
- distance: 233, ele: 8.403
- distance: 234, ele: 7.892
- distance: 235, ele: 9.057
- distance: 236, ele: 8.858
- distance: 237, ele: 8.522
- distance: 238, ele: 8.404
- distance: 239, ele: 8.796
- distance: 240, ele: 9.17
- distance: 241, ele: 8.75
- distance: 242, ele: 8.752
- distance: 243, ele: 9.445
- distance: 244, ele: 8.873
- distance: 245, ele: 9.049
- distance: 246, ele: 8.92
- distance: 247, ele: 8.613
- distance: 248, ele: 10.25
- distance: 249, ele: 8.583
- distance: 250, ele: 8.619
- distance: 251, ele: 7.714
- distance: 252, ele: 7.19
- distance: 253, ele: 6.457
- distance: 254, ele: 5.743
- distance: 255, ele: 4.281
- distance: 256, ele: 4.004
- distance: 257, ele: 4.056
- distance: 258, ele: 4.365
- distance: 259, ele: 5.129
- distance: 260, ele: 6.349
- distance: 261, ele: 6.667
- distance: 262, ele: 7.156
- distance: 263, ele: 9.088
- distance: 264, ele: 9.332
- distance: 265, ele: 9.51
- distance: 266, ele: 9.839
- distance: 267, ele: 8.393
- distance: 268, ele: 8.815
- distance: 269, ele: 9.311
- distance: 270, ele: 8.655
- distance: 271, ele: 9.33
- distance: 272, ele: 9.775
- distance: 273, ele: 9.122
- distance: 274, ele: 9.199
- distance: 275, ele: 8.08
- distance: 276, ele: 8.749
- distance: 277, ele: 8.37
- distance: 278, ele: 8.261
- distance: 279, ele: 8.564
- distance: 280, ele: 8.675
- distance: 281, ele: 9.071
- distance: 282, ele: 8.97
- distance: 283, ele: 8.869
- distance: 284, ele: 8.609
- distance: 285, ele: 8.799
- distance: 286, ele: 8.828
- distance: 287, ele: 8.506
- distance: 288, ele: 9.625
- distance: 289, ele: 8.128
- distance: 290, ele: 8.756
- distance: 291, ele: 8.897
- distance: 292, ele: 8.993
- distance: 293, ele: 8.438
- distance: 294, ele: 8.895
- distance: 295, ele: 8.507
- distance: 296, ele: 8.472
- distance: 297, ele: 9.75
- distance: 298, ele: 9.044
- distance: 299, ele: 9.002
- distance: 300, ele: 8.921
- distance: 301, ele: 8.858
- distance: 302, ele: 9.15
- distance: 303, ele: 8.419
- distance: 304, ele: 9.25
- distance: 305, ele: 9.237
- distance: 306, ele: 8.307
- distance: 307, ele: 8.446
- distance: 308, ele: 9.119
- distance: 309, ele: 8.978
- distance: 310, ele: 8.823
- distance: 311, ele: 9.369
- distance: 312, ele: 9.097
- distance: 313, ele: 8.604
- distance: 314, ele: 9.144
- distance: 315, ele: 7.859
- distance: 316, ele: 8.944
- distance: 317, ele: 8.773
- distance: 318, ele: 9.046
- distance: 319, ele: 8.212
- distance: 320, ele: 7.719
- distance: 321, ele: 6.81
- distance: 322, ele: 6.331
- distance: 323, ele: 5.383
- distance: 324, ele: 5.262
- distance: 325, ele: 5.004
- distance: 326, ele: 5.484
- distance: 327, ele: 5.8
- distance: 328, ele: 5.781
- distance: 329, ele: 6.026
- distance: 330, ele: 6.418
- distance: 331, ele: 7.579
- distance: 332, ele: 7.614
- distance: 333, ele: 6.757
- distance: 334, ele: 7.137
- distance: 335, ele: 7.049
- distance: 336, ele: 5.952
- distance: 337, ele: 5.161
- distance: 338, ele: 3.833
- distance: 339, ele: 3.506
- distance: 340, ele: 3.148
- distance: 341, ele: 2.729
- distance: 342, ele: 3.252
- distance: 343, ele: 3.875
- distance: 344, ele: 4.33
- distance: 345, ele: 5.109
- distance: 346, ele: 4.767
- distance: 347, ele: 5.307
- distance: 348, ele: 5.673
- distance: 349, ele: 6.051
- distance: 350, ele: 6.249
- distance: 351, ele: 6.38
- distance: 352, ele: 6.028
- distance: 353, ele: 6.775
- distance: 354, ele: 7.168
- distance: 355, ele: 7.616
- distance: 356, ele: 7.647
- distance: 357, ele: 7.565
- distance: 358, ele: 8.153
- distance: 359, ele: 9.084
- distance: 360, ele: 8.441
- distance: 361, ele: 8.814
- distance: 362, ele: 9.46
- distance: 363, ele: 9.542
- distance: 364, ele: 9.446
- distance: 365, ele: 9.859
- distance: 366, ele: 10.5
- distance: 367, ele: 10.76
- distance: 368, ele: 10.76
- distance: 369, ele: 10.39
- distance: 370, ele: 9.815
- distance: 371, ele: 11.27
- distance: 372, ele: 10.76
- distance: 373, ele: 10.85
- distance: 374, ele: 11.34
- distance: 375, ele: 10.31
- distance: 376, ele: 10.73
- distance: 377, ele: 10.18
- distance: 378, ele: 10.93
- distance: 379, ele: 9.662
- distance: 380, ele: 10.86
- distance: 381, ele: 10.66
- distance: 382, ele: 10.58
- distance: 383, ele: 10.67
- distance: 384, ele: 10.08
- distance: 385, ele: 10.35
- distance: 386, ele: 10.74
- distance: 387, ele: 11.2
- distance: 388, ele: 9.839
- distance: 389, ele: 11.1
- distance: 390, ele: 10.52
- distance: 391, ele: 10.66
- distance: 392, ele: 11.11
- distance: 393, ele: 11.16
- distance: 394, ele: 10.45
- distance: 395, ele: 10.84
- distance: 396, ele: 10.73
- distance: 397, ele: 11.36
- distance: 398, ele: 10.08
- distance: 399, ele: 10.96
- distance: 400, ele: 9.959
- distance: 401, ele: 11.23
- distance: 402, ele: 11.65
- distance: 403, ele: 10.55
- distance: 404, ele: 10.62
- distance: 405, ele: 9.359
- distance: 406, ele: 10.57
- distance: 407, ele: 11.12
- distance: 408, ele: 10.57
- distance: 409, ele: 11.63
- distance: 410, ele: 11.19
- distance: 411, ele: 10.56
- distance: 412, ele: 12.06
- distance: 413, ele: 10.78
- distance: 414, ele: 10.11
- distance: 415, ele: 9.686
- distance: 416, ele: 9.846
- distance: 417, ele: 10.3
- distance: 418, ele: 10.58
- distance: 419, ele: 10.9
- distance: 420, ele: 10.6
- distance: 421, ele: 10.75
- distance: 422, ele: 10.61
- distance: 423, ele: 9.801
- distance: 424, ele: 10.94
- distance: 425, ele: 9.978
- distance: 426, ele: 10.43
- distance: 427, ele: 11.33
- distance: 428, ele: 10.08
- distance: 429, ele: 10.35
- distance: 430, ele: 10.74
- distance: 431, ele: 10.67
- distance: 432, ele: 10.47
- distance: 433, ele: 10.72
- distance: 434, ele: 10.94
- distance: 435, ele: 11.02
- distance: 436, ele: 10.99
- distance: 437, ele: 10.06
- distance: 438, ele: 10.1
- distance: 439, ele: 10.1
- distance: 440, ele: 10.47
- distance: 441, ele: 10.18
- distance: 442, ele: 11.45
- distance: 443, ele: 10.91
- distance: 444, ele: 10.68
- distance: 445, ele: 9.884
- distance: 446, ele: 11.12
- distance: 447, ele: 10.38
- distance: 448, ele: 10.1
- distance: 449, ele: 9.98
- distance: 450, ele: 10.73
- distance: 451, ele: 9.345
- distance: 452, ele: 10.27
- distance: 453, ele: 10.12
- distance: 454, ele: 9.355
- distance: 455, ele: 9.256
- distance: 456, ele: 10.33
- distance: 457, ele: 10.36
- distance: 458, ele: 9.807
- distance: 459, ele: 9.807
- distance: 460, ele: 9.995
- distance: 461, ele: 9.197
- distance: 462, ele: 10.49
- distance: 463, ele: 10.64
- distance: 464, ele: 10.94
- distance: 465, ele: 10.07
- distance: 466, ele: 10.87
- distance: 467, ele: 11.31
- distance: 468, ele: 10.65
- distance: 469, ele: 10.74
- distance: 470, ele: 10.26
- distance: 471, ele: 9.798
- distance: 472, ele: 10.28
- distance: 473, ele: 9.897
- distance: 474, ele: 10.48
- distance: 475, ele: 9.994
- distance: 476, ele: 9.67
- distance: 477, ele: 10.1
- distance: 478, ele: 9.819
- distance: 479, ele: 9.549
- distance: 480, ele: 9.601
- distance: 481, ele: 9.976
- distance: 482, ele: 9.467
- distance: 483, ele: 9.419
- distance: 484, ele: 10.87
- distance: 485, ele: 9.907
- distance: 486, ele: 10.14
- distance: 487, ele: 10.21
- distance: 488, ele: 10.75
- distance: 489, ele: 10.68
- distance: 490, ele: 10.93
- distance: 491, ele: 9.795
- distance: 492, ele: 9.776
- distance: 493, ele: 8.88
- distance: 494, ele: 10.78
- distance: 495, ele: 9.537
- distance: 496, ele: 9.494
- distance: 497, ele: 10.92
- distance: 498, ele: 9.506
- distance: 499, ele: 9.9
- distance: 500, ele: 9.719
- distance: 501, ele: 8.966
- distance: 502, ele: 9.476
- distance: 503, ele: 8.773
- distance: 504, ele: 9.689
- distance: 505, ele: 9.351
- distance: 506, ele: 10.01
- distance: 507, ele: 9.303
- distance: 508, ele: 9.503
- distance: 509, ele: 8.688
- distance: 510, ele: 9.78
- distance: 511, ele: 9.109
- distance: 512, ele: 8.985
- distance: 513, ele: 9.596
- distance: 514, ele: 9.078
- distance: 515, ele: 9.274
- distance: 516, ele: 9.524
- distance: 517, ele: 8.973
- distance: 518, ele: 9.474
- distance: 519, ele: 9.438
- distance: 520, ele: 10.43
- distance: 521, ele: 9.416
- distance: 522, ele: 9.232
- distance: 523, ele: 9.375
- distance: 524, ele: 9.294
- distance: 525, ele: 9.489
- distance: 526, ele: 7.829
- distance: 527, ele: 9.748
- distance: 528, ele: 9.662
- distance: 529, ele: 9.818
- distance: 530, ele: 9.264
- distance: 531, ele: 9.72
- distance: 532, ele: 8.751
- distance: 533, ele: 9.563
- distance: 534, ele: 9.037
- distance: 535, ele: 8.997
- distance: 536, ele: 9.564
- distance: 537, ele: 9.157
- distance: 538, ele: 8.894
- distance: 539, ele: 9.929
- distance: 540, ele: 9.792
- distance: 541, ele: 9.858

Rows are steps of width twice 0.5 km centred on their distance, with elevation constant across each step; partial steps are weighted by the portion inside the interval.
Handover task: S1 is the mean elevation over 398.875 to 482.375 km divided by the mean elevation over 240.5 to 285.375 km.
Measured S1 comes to 1.28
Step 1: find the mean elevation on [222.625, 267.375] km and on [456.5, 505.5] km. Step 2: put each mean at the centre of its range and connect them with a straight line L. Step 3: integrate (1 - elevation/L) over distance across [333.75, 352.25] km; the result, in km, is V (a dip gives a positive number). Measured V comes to 8.1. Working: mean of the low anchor 8.11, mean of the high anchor 10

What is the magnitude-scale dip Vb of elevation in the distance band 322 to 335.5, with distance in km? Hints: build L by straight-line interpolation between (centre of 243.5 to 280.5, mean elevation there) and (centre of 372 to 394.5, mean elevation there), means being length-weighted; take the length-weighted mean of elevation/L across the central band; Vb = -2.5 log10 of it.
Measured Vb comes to 0.45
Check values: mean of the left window 7.92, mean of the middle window 6.26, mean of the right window 10.6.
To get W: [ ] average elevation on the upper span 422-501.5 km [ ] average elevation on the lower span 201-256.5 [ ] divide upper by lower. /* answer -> 1.1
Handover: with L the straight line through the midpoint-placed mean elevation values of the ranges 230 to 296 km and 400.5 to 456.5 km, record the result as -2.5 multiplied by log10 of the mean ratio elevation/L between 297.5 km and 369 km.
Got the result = 0.246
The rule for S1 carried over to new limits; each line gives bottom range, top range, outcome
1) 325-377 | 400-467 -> 1.43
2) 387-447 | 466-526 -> 0.92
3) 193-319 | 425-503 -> 1.16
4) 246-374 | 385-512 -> 1.32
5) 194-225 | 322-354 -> 0.57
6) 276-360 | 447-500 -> 1.36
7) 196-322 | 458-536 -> 1.12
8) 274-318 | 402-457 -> 1.19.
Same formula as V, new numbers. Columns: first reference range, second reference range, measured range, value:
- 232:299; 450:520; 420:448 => -3.1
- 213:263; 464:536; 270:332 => 2.3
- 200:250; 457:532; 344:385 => 2.9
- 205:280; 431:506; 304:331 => 4.3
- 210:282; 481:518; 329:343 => 5.6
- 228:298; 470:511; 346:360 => 3.2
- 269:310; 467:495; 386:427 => -4.5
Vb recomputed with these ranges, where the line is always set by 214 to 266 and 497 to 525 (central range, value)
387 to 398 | -0.201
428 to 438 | -0.165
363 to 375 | -0.183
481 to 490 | -0.098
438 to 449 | -0.147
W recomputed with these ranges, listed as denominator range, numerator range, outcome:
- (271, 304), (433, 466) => 1.17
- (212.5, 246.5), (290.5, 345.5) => 0.80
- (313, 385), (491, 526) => 1.23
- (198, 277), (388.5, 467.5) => 1.21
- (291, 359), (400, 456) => 1.47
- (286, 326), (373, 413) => 1.28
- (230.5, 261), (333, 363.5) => 0.81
